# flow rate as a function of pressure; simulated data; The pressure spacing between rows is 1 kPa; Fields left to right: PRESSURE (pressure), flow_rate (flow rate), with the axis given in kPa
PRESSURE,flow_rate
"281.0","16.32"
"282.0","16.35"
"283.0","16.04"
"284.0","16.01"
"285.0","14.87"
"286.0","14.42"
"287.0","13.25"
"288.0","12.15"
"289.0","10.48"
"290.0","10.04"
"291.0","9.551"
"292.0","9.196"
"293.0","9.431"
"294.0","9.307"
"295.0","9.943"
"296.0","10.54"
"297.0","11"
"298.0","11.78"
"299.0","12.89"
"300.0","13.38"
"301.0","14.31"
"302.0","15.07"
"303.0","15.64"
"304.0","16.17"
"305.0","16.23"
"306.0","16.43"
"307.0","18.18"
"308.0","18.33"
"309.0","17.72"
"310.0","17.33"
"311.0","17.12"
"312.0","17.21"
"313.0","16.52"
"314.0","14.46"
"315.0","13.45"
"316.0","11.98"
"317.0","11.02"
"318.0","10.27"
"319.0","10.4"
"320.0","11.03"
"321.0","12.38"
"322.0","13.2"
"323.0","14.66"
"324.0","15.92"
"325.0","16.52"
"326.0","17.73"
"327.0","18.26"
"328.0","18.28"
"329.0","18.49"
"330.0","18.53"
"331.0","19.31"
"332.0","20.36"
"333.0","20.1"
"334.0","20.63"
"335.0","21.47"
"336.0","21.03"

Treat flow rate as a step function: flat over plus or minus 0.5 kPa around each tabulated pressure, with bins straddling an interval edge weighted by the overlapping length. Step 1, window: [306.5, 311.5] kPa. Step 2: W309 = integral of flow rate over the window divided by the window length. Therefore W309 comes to 17.7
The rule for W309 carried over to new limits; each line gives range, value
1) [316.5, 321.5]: 11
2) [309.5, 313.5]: 17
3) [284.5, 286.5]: 14.6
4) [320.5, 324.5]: 14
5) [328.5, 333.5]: 19.4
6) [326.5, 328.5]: 18.3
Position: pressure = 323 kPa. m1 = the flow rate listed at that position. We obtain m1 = 14.66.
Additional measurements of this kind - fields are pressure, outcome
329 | 18.49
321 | 12.38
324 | 15.92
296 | 10.54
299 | 12.89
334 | 20.63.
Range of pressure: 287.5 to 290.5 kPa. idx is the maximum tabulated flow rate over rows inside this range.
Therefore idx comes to 12.15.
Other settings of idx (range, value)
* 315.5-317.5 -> 11.98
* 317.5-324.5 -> 15.92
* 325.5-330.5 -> 18.53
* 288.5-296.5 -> 10.54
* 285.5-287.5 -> 14.42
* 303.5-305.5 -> 16.23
